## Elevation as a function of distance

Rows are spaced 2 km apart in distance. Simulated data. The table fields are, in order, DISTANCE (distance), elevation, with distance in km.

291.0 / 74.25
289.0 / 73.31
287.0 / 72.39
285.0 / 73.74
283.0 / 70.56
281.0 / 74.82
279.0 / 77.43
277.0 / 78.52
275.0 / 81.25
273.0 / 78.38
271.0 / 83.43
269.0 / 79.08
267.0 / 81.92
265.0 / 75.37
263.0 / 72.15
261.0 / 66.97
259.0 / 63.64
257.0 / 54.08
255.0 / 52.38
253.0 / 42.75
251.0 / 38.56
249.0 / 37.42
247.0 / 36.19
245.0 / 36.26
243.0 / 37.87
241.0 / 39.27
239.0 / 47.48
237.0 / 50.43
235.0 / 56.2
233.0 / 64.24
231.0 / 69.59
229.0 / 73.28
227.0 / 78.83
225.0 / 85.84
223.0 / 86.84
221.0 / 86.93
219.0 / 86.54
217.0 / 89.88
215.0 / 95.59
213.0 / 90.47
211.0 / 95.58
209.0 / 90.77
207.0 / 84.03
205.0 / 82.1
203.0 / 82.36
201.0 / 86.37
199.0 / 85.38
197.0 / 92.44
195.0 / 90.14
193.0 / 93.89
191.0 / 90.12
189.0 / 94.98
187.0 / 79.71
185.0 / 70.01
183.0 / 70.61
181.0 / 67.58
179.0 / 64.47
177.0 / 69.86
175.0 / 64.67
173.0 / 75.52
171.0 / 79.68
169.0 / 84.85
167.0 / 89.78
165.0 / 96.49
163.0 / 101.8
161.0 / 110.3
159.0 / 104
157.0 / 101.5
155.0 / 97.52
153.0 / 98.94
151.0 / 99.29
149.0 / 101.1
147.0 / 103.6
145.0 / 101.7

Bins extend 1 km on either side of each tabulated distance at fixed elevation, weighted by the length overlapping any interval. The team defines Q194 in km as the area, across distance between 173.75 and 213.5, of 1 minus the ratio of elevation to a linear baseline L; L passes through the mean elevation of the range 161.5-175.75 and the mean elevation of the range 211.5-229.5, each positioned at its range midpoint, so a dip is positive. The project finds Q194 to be 1.92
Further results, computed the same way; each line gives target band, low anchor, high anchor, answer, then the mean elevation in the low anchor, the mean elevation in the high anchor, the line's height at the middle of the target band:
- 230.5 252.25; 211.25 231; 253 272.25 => 8.8 km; 85.6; 68.6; 77.3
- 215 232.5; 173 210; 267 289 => -0.7 km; 80.9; 77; 79.5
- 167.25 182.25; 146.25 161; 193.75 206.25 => 3.4 km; 101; 86.6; 94.7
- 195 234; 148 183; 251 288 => -2.4 km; 88.2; 70.2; 79.7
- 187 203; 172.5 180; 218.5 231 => -3.5 km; 68.2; 81.8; 73.5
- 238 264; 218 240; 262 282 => 9.4 km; 71.5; 78.2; 74.9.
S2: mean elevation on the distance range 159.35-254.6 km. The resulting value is 75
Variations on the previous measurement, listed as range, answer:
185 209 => 86.8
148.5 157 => 99.4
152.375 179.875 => 88.5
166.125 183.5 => 74.1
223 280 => 62.5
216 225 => 87.4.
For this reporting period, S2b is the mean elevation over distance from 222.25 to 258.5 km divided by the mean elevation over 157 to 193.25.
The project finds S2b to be 0.7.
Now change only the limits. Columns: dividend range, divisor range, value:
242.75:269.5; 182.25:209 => 0.65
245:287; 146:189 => 0.75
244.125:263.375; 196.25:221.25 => 0.56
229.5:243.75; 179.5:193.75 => 0.66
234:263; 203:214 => 0.54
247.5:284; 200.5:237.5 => 0.82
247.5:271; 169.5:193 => 0.80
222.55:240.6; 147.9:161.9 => 0.65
